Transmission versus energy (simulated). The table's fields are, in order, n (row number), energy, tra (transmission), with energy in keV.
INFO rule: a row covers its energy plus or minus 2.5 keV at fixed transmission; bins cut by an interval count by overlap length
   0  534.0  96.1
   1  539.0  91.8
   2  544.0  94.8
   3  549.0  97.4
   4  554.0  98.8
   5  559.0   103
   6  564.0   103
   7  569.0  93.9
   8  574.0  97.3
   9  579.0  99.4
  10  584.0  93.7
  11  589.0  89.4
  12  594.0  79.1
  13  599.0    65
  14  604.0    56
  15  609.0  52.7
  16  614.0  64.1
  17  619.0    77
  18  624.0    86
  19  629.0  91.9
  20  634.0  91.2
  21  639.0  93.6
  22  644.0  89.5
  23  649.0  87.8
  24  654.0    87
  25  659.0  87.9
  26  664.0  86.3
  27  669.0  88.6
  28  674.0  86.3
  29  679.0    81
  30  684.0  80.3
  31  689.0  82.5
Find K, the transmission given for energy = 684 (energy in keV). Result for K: 80.3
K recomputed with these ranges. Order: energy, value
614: 64.1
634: 91.2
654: 87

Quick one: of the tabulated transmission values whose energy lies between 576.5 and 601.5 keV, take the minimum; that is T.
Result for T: 65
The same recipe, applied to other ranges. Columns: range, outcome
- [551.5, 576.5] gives 93.9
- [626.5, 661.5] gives 87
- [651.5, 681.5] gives 81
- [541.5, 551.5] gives 94.8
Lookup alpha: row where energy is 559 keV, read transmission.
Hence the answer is 103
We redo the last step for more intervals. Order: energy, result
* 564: 103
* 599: 65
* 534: 96.1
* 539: 91.8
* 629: 91.9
